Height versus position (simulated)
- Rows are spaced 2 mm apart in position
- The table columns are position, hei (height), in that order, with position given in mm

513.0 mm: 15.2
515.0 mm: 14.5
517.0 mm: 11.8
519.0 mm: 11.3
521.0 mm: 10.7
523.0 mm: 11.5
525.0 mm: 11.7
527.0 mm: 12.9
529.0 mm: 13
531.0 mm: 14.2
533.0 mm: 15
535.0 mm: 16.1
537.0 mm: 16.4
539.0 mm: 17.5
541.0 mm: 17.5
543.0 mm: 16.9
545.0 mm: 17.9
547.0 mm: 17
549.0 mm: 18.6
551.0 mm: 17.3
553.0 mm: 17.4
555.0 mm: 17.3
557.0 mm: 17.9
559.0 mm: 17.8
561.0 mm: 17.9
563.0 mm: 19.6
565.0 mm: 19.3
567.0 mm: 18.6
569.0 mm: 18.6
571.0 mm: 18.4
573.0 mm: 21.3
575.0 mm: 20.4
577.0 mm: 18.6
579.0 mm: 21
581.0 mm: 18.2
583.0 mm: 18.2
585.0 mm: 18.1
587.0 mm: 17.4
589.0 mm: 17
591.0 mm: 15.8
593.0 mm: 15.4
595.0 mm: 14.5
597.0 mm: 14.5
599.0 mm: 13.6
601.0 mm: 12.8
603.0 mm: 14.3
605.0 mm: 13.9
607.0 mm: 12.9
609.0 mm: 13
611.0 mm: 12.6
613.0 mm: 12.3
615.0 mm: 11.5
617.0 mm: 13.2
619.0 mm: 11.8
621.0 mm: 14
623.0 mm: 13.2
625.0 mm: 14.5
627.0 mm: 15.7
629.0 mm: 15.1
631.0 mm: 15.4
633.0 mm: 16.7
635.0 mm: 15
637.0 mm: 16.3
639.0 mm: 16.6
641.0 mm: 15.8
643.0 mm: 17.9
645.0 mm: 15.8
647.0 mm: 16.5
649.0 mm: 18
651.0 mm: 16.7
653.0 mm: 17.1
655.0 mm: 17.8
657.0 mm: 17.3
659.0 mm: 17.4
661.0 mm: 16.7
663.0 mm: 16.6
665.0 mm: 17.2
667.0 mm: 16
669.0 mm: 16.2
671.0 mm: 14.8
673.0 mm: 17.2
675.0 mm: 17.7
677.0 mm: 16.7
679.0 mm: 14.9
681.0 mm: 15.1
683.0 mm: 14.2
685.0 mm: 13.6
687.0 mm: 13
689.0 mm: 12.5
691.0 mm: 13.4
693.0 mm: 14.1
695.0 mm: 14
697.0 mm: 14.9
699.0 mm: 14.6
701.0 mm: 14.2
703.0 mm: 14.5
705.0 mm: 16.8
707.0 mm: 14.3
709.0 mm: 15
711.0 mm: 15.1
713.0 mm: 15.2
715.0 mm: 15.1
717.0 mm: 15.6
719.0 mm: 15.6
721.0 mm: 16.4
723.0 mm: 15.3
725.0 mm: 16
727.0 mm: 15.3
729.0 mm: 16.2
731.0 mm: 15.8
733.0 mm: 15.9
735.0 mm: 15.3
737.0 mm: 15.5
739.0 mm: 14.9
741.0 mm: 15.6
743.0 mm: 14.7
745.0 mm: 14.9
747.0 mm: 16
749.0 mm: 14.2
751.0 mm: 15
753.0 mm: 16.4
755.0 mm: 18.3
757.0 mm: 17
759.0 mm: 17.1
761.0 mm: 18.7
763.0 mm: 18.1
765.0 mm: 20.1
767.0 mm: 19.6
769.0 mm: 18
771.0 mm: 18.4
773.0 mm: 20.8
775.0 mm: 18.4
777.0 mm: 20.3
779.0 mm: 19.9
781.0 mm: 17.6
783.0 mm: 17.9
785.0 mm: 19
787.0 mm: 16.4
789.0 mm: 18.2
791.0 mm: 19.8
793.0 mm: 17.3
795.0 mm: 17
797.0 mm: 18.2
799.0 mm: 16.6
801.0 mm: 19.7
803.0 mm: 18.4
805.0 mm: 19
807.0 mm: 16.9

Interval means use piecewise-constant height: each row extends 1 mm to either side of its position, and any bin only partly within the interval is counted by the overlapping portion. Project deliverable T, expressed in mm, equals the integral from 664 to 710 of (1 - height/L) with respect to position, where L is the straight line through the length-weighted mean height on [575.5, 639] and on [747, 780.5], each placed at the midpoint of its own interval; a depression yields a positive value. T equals 4.5 mm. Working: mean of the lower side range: 15.1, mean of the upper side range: 18.1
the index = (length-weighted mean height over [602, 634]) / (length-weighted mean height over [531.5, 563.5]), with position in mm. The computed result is 0.80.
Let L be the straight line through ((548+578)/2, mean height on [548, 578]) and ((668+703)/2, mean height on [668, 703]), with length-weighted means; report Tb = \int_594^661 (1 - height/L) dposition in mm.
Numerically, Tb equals 6.13 mm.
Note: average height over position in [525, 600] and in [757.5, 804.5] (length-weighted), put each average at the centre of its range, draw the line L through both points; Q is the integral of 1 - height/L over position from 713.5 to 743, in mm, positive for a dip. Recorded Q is 4.2 mm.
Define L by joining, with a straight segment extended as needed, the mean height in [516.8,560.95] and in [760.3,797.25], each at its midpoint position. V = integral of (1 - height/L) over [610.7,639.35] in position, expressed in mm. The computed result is 4.1 mm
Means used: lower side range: 15.5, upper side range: 18.6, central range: 14.2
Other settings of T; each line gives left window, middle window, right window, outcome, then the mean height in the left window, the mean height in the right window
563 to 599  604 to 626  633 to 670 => 5.5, 17.9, 16.7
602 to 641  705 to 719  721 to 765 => 0.4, 14.1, 16.1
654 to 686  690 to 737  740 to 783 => 4.8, 16.2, 17.6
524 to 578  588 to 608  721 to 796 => 3.2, 17.2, 17.1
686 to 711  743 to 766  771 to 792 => 0.8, 14.3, 18.8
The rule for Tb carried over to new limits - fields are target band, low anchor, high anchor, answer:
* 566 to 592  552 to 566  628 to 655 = -1.2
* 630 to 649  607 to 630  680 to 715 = -3.8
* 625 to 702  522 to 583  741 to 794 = 7.7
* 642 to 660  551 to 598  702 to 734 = -0.6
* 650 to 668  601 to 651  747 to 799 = -1.8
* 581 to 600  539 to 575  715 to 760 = 1.7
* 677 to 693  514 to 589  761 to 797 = 3.4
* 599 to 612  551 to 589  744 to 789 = 3.6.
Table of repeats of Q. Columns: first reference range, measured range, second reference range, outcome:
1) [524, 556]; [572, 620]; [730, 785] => 2.42 mm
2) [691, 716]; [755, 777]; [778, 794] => -1.59 mm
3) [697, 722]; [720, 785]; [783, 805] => -1.26 mm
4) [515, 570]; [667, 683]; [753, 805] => 1.26 mm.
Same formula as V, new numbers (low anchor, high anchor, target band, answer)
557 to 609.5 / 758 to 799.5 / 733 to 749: 2.59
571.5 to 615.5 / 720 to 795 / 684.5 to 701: 2.82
